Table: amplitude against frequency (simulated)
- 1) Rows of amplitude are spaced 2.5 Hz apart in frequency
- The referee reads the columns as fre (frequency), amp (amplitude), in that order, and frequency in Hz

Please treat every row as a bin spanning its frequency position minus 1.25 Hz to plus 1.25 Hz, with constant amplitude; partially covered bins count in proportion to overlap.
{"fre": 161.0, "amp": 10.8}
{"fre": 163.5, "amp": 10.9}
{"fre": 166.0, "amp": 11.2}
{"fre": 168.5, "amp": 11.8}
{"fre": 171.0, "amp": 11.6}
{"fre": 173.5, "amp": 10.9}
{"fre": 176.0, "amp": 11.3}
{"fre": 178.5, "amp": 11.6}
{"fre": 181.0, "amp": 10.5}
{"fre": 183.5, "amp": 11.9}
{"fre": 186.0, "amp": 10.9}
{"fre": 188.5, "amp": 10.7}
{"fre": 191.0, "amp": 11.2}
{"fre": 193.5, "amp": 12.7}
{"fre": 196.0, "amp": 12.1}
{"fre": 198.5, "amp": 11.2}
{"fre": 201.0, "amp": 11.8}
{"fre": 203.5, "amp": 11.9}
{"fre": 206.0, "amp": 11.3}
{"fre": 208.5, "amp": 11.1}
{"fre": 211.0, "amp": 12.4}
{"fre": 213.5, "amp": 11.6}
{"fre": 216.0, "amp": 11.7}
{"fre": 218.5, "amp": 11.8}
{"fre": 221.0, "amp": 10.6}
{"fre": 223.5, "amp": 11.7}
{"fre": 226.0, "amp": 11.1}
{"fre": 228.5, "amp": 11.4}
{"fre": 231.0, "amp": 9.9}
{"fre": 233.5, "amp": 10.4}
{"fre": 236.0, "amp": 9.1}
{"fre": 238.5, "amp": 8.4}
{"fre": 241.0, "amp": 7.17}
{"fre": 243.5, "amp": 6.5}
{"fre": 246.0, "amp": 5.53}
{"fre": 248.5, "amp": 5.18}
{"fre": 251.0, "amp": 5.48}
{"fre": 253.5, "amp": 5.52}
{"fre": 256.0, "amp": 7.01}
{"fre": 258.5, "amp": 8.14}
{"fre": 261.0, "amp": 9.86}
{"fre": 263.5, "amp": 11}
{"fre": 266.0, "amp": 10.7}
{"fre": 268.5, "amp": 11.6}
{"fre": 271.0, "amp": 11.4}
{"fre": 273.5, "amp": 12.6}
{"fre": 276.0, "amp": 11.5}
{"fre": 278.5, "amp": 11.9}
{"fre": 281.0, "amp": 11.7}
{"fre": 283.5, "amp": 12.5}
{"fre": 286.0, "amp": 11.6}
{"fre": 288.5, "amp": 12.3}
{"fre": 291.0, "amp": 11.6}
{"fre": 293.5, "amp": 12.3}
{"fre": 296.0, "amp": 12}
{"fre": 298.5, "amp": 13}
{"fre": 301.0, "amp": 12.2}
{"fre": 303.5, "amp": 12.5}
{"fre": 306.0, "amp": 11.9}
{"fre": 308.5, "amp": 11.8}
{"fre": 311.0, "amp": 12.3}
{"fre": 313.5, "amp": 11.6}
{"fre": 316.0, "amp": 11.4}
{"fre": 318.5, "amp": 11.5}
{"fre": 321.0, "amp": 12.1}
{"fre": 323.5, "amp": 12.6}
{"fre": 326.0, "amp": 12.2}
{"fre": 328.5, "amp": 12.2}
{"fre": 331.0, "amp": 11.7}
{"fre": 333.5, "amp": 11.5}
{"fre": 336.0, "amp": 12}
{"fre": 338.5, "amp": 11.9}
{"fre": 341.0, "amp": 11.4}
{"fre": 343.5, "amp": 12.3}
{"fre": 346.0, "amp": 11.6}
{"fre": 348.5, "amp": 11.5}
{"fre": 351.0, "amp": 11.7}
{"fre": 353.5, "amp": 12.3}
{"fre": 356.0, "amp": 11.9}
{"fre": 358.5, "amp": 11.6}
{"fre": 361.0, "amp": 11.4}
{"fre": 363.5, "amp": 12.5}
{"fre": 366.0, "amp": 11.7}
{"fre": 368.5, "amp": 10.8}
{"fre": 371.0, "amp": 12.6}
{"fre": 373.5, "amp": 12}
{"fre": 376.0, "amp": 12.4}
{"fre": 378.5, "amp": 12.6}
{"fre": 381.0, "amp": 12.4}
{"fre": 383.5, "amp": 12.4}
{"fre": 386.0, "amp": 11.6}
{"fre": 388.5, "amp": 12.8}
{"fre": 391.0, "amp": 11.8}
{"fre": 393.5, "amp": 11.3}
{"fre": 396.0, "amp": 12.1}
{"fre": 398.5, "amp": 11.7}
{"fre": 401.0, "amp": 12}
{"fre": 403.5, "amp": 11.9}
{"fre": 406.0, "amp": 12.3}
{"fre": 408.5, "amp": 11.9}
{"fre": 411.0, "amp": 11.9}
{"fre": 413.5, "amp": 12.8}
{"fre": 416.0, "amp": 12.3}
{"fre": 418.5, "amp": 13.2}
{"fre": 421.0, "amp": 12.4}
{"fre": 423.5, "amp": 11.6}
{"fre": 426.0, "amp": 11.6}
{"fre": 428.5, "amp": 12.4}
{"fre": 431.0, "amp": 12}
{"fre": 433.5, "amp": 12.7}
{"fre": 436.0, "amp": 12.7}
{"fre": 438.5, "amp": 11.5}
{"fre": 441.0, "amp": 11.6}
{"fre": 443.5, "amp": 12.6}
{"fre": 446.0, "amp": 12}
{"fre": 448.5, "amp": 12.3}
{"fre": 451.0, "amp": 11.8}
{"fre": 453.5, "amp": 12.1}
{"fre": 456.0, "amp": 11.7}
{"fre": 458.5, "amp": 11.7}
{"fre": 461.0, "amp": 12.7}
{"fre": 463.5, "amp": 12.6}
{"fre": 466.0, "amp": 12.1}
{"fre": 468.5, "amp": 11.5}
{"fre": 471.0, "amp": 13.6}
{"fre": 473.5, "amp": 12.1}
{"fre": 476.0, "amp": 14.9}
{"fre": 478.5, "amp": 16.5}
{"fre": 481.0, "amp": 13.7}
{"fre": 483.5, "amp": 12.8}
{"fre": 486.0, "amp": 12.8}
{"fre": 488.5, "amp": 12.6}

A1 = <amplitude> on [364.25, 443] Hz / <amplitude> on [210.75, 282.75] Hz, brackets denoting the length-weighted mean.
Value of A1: 1.24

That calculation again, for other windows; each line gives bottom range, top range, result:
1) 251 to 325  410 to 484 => 1.12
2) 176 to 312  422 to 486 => 1.17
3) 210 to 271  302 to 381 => 1.28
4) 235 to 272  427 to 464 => 1.49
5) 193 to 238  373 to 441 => 1.08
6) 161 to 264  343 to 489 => 1.20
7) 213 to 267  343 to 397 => 1.32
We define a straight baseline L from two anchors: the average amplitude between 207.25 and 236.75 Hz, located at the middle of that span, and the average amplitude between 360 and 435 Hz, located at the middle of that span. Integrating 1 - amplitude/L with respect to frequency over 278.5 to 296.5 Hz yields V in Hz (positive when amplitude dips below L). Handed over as -0.8 Hz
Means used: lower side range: 11.1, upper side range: 12.1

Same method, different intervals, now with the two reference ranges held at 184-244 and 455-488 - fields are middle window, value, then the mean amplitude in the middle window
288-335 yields -1.5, 12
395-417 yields 0.6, 12.1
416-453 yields 1.4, 12.2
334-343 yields 0.1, 11.8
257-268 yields 1.2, 9.97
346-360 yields 0.3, 11.8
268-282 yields -0.5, 11.8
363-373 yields 0.2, 11.9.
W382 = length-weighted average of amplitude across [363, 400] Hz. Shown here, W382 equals 12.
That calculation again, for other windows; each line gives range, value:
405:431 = 12.2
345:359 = 11.8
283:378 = 12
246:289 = 9.83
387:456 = 12.1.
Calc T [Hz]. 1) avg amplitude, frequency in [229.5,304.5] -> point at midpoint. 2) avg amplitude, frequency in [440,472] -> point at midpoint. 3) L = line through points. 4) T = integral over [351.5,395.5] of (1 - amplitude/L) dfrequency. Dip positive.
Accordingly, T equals -3.0 Hz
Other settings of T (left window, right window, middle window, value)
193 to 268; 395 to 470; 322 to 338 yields -1.6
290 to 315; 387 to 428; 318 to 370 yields 1.2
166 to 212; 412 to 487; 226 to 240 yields 2.1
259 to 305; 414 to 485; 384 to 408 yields 0.6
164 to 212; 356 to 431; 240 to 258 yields 8.5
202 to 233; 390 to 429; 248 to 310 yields 4.4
